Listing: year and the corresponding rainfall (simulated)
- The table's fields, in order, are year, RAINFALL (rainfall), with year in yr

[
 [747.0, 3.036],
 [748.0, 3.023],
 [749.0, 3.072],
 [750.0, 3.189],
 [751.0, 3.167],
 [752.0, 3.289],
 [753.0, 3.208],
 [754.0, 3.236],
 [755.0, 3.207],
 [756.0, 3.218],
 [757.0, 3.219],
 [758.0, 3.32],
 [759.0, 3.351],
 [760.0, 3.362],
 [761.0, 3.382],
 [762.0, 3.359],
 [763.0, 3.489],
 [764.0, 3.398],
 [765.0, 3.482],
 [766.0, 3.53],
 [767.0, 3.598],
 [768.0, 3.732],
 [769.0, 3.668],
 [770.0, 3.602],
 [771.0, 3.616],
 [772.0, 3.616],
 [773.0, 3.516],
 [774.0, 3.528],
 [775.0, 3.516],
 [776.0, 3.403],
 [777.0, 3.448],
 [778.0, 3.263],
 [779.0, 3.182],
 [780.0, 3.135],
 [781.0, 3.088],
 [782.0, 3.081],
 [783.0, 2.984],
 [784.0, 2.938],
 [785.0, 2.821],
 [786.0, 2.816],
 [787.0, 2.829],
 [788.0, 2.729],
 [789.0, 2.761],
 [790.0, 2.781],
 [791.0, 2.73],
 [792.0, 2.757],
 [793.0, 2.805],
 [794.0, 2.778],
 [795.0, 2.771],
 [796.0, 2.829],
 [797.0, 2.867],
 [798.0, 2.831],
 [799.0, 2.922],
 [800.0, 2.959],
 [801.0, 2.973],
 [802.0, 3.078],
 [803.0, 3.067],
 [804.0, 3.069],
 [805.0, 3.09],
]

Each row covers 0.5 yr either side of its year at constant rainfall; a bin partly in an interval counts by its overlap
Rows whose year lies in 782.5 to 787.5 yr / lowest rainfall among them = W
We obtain 2.816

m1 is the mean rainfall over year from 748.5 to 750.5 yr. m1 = 3.13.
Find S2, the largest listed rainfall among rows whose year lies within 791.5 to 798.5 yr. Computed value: 2.867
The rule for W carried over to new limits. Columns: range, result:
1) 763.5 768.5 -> 3.398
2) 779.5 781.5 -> 3.088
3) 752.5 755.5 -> 3.207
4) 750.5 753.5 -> 3.167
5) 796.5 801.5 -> 2.831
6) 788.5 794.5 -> 2.73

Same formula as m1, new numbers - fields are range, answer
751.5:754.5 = 3.24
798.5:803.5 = 3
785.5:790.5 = 2.78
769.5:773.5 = 3.59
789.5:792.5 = 2.76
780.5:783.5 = 3.05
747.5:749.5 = 3.05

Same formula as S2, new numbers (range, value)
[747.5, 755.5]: 3.289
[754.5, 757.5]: 3.219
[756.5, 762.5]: 3.382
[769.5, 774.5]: 3.616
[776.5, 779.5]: 3.448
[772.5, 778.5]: 3.528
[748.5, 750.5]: 3.189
